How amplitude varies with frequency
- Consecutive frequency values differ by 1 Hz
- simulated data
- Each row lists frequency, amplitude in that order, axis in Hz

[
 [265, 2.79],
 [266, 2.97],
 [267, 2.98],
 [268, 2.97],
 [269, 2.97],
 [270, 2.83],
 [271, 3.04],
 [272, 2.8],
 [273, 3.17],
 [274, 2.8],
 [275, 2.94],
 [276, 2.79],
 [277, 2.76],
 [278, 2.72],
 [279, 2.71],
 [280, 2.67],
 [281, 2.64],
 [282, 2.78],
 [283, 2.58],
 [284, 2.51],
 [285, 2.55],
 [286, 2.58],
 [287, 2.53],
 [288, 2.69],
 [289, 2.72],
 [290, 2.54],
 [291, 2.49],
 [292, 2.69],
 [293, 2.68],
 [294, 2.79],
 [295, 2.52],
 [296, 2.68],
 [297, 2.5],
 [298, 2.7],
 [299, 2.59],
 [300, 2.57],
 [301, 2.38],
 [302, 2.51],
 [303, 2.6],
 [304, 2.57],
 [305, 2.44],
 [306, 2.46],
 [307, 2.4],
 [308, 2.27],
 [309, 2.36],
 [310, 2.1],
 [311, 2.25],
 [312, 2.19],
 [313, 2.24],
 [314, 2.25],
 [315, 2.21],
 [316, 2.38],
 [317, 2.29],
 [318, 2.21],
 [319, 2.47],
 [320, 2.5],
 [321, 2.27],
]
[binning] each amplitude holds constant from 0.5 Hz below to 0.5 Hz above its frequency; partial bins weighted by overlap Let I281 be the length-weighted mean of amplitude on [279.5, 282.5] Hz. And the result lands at 2.7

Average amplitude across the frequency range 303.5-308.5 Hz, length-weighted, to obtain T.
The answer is 2.43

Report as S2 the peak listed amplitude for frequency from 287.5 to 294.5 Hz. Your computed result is 2.79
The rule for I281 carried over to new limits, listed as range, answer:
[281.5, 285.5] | 2.6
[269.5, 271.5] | 2.94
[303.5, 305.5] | 2.5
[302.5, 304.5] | 2.58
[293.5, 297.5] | 2.62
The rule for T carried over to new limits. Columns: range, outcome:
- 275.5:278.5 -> 2.76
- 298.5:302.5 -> 2.51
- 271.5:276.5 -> 2.9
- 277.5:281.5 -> 2.69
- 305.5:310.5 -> 2.32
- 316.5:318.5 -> 2.25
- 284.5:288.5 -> 2.59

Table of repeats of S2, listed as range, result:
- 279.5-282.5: 2.78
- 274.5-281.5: 2.94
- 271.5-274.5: 3.17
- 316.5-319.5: 2.47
